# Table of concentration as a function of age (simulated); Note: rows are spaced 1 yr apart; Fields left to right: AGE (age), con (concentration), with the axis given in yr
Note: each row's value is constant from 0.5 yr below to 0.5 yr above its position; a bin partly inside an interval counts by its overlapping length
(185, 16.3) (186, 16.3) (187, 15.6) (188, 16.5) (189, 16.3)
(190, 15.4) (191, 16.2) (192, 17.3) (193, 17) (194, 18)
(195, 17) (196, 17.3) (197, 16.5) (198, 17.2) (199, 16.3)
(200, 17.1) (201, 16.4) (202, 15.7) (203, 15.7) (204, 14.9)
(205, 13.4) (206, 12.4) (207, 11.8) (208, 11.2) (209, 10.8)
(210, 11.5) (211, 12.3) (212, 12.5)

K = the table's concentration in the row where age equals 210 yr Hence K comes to 11.5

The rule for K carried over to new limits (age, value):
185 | 16.3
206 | 12.4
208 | 11.2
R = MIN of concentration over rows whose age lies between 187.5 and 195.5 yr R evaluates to 15.4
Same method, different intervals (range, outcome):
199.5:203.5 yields 15.7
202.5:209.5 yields 10.8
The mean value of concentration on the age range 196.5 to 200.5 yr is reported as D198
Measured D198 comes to 16.8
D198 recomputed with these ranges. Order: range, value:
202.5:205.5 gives 14.7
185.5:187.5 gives 15.9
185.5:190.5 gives 16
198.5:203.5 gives 16.2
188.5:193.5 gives 16.4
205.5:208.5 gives 11.8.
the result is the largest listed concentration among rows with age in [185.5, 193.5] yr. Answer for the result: 17.3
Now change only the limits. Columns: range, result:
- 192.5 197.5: 18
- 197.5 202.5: 17.2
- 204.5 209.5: 13.4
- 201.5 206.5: 15.7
